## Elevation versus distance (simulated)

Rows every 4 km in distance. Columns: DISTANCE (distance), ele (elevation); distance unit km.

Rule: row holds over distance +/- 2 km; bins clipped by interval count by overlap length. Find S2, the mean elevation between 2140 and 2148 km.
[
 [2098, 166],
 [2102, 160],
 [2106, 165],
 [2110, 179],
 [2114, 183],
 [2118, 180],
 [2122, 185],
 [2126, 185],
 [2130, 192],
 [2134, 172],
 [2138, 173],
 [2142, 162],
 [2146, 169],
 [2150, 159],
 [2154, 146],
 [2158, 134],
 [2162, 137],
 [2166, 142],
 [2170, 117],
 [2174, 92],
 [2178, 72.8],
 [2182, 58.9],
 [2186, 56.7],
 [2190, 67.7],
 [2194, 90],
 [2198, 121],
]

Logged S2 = 166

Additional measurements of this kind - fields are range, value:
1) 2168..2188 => 79.5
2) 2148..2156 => 152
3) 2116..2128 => 183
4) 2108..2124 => 182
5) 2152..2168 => 140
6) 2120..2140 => 181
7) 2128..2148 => 174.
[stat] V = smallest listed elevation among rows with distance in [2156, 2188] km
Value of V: 56.7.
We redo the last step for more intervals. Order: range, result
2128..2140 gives 172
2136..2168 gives 134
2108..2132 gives 179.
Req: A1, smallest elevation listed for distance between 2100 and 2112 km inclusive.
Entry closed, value 160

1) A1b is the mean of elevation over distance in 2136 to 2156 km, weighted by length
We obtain 162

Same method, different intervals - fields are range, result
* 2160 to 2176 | 122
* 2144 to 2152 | 164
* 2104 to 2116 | 176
